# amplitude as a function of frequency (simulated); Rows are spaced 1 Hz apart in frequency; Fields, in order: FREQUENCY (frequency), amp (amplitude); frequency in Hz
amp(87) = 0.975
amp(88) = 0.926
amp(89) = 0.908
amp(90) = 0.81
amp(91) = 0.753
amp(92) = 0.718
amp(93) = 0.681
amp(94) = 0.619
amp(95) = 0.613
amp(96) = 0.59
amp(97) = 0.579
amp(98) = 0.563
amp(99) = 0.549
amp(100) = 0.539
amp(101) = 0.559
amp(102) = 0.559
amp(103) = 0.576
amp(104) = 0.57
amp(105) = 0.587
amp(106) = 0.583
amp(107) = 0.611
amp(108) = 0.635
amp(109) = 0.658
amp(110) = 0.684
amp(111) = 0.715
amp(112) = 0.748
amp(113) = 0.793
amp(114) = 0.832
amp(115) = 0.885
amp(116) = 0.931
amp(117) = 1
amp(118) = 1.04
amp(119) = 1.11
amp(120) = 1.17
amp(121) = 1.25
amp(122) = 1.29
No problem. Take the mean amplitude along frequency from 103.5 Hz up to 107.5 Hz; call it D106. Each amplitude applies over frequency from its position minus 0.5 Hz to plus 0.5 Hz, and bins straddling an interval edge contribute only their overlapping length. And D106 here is 0.588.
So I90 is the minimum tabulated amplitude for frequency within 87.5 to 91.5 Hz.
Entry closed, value 0.753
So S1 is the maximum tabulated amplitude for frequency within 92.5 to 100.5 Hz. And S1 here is 0.681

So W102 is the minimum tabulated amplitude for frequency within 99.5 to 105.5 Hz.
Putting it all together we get 0.539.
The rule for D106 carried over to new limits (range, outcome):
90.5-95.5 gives 0.677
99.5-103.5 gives 0.558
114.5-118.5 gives 0.964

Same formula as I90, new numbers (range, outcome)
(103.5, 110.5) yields 0.57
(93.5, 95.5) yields 0.613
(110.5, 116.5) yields 0.715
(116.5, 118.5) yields 1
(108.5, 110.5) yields 0.658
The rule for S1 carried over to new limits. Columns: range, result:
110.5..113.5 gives 0.793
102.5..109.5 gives 0.658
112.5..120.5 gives 1.17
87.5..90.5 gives 0.926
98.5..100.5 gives 0.549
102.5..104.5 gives 0.576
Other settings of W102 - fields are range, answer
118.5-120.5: 1.11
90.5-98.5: 0.563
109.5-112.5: 0.684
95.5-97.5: 0.579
